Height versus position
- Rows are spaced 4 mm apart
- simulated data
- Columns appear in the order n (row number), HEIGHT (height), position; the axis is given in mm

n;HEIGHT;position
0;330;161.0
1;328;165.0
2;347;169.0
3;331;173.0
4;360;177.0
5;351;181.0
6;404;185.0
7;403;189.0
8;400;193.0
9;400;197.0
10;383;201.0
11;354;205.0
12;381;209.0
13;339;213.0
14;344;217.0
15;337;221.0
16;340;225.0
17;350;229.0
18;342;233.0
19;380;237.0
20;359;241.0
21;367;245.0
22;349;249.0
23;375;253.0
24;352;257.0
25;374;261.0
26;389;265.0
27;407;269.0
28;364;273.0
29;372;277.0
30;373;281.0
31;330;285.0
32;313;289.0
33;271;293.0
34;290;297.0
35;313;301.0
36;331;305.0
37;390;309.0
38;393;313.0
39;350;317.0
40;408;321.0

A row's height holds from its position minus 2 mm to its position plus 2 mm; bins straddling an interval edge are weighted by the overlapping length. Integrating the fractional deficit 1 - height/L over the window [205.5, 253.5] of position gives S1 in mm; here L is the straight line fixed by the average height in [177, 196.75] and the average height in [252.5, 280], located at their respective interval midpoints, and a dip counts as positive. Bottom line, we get 3.4 mm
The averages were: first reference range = 387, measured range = 355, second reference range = 376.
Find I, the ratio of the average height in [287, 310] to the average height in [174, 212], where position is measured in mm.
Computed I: 0.83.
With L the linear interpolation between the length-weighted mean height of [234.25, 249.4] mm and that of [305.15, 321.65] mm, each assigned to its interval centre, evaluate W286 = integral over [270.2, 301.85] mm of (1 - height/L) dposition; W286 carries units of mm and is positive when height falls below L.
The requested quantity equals 3.52 mm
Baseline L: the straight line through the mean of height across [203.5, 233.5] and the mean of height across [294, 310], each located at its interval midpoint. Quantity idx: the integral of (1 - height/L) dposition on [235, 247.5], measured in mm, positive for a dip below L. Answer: -1.0 mm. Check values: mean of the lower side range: 349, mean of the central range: 368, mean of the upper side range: 324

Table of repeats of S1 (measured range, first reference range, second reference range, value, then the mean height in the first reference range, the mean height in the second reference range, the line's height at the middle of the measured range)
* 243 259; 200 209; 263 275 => 0.89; 370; 387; 382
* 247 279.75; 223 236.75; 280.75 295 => -4.33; 349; 315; 329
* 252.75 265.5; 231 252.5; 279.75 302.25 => -0.99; 360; 313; 344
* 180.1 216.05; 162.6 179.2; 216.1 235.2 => -3.91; 341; 343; 342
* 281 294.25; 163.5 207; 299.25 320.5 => 1.63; 370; 360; 361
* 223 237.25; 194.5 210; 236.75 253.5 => 0.76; 380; 364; 369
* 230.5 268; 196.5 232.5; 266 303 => -2.03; 356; 338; 347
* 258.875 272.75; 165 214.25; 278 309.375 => -2.05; 370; 325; 337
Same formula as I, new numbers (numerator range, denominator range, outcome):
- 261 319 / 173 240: 0.96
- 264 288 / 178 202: 0.95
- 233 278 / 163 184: 1.07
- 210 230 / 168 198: 0.92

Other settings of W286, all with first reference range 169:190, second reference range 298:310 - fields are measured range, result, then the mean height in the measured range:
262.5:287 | -2.1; 373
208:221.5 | 0.3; 349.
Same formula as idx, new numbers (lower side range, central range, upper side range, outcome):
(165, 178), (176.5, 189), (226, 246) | -1.20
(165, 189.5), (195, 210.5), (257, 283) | -0.60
